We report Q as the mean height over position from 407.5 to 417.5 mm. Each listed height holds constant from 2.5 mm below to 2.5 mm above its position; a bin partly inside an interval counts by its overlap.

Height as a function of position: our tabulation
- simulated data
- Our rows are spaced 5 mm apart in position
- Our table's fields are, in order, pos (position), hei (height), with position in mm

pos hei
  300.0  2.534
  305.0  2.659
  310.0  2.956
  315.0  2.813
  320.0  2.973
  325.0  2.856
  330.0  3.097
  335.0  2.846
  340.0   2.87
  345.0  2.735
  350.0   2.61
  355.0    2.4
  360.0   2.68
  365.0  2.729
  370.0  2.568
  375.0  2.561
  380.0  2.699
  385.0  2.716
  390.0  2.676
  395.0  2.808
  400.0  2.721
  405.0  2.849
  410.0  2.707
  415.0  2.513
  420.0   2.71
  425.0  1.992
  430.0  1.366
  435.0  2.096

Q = 2.61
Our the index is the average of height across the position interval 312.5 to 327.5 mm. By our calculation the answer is 2.88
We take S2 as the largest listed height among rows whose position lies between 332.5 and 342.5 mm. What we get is 2.87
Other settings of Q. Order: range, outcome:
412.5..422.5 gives 2.61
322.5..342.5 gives 2.92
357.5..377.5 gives 2.63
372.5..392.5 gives 2.66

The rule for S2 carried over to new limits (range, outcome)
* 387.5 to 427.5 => 2.849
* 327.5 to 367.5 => 3.097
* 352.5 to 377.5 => 2.729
